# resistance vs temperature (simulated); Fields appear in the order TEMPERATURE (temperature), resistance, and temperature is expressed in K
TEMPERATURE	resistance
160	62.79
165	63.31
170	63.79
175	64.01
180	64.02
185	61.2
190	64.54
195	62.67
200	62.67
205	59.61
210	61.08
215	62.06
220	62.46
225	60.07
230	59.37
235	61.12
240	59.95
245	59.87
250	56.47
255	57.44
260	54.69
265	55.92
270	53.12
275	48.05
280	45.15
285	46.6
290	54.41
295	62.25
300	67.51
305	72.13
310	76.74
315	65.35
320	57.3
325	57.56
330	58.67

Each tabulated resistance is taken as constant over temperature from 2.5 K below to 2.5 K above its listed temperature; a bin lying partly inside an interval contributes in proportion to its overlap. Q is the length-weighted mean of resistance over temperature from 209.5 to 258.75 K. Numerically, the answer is 59.8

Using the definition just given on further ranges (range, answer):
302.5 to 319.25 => 69.9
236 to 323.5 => 58.4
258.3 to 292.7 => 51.1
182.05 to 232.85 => 61.6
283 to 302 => 57.7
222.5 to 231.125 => 59.8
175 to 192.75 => 63.4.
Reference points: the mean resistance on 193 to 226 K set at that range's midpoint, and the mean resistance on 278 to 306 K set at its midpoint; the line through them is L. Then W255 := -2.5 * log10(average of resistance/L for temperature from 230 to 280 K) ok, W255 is 0.07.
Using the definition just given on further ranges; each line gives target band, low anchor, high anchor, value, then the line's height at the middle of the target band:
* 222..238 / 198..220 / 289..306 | 0.03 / 62.1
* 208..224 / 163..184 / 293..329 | 0.04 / 64.1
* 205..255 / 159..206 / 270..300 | -0.03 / 58.3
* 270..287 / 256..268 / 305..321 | 0.24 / 59.6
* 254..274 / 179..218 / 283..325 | 0.15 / 62.5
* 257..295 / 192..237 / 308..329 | 0.20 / 62.6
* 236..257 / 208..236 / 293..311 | 0.09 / 63.5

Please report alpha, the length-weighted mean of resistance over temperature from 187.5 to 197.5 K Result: 63.6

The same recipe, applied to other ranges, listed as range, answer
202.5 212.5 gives 60.3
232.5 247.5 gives 60.3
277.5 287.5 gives 45.9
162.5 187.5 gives 63.3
